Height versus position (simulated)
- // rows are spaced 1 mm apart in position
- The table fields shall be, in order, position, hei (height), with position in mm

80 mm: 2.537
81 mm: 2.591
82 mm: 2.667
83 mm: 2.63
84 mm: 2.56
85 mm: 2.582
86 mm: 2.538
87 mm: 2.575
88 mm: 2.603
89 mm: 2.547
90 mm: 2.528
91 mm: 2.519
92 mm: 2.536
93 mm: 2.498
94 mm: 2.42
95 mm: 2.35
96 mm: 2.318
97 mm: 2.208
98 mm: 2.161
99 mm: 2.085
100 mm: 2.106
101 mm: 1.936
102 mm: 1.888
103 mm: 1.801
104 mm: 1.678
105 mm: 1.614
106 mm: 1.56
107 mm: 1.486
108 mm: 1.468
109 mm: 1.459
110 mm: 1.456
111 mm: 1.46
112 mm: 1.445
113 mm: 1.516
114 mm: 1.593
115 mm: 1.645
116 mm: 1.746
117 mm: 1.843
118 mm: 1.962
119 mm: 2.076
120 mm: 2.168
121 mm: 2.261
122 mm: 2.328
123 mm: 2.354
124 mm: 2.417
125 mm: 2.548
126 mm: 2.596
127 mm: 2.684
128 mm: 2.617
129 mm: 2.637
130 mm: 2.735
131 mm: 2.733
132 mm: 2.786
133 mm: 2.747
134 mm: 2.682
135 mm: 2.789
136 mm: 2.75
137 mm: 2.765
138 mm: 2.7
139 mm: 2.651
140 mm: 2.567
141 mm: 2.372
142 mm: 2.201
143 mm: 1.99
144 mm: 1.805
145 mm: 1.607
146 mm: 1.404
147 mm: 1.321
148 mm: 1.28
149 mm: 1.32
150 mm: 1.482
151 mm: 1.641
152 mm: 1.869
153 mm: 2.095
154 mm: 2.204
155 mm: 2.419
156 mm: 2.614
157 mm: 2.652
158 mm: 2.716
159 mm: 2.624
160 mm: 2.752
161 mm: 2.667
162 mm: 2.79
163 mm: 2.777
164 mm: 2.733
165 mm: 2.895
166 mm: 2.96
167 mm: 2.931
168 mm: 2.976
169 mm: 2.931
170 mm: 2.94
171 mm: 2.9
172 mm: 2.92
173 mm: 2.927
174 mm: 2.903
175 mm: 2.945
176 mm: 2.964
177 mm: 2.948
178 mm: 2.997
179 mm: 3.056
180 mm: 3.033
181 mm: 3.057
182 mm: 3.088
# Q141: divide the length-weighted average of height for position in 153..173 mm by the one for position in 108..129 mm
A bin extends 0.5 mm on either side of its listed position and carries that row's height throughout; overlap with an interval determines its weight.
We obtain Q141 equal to 1.4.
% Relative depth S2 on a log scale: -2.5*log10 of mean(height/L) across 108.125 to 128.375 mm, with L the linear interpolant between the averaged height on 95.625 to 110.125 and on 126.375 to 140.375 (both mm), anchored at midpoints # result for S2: 0.15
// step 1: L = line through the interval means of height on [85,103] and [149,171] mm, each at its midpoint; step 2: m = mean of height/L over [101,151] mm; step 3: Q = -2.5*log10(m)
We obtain 0.18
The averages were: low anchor 2.33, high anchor 2.54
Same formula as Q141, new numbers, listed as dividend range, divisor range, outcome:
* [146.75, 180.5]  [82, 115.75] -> 1.25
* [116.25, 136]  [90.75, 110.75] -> 1.26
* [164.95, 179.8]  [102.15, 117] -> 1.86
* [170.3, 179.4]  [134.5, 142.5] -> 1.13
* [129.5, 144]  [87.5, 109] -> 1.23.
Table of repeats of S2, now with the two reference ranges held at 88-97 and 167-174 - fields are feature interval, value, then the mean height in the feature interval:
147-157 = 0.43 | 1.89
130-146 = 0.12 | 2.45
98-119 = 0.44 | 1.71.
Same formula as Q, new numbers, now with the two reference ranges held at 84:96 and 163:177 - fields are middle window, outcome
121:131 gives 0.063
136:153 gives 0.377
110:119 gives 0.499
